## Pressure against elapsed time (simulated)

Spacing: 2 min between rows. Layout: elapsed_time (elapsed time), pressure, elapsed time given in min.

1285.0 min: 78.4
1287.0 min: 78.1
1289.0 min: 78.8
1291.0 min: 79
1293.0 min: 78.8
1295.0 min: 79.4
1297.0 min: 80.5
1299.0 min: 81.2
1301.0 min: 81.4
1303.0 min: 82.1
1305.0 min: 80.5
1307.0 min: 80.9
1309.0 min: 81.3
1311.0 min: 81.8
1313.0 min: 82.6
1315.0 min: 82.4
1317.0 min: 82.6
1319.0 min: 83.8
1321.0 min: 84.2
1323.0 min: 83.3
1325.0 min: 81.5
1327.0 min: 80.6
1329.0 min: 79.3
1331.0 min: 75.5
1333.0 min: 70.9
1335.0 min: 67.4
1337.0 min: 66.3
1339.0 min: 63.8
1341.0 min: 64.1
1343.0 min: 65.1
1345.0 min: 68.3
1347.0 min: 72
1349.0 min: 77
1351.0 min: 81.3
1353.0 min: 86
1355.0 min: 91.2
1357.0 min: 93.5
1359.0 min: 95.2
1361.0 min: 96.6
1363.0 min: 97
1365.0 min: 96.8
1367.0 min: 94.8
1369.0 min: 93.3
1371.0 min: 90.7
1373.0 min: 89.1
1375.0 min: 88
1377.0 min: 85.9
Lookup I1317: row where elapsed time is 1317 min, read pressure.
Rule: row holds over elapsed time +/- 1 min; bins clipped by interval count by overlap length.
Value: 82.6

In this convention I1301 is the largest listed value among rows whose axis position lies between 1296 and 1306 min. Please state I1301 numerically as 82.1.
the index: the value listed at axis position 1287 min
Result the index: 78.1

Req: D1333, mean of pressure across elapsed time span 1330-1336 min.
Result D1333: 71.3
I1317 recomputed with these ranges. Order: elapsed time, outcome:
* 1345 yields 68.3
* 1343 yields 65.1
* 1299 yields 81.2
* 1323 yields 83.3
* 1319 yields 83.8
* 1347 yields 72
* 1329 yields 79.3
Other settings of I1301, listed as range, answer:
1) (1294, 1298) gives 80.5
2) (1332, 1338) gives 70.9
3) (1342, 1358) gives 93.5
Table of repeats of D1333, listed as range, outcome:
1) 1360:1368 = 96.3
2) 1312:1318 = 82.5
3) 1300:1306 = 81.3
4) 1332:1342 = 66.5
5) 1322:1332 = 80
